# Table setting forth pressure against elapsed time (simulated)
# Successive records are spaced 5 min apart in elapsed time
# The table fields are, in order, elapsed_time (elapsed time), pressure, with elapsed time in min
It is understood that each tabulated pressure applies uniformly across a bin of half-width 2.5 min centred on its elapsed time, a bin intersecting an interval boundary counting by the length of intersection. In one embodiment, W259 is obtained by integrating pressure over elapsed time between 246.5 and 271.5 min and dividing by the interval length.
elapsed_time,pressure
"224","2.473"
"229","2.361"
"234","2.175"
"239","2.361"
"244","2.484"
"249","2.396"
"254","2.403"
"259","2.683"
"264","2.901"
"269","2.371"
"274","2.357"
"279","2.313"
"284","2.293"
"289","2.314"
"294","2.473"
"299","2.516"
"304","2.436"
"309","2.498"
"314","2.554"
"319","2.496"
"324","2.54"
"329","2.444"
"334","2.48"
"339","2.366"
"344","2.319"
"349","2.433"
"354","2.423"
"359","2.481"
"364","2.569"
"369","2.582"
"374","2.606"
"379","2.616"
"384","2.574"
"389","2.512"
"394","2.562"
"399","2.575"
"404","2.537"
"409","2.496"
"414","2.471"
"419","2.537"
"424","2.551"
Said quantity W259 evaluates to 2.55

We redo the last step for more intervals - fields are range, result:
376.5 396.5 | 2.57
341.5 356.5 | 2.39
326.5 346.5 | 2.4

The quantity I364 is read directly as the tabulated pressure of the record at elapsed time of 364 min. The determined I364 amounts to 2.569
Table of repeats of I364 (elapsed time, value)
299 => 2.516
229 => 2.361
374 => 2.606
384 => 2.574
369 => 2.582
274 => 2.357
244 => 2.484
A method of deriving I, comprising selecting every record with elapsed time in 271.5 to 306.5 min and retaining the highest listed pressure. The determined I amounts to 2.516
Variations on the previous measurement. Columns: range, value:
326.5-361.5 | 2.481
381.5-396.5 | 2.574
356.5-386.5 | 2.616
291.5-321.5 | 2.554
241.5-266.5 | 2.901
